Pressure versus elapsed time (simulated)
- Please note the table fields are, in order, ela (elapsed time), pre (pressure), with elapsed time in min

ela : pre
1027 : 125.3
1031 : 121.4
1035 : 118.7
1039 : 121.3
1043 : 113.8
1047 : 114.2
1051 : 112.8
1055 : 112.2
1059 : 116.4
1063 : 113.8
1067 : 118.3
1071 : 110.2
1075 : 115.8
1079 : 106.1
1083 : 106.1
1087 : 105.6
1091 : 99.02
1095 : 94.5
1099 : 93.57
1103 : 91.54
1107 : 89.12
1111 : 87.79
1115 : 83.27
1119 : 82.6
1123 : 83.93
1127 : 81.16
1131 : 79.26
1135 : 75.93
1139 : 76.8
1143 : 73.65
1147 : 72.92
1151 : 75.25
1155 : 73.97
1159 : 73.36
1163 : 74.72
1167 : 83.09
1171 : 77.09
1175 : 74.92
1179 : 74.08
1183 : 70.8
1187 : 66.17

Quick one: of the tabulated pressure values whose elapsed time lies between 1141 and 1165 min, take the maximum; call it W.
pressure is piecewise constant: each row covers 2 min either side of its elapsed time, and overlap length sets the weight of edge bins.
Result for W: 75.25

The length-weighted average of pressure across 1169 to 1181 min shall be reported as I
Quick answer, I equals 75.4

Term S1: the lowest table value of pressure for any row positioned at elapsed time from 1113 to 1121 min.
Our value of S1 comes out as 82.6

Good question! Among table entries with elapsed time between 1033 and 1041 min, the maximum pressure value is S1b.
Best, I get 121.3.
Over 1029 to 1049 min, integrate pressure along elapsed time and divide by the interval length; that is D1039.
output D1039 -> 118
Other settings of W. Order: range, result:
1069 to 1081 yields 115.8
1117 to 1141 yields 83.93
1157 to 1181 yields 83.09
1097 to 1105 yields 93.57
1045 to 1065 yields 116.4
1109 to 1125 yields 87.79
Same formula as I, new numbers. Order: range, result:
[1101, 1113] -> 89.5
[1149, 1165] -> 74.3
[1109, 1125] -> 84.4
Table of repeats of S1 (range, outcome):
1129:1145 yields 73.65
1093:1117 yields 83.27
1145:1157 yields 72.92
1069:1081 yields 106.1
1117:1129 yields 81.16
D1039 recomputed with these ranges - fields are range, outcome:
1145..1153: 74.1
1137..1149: 74.5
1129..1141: 77.3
